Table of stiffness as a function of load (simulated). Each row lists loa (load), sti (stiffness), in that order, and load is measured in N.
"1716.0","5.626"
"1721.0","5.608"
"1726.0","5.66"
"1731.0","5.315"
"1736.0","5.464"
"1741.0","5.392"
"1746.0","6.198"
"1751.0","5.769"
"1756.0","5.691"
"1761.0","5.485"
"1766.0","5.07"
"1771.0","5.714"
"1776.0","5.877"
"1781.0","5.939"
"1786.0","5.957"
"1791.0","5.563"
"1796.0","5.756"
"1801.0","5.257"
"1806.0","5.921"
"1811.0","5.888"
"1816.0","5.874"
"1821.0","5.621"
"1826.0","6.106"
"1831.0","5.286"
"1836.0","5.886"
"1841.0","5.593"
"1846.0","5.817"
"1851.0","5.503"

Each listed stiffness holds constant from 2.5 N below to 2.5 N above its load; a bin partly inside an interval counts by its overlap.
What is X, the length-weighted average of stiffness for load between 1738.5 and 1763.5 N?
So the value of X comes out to 5.71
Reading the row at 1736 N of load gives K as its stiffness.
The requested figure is 5.464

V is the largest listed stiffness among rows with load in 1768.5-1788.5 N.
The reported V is 5.957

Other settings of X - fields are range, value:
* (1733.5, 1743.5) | 5.43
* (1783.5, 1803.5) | 5.63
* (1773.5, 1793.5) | 5.83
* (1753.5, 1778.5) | 5.57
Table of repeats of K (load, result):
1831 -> 5.286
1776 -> 5.877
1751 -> 5.769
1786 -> 5.957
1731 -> 5.315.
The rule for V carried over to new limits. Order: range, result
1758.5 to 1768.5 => 5.485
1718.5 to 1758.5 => 6.198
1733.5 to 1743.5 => 5.464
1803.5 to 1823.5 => 5.921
